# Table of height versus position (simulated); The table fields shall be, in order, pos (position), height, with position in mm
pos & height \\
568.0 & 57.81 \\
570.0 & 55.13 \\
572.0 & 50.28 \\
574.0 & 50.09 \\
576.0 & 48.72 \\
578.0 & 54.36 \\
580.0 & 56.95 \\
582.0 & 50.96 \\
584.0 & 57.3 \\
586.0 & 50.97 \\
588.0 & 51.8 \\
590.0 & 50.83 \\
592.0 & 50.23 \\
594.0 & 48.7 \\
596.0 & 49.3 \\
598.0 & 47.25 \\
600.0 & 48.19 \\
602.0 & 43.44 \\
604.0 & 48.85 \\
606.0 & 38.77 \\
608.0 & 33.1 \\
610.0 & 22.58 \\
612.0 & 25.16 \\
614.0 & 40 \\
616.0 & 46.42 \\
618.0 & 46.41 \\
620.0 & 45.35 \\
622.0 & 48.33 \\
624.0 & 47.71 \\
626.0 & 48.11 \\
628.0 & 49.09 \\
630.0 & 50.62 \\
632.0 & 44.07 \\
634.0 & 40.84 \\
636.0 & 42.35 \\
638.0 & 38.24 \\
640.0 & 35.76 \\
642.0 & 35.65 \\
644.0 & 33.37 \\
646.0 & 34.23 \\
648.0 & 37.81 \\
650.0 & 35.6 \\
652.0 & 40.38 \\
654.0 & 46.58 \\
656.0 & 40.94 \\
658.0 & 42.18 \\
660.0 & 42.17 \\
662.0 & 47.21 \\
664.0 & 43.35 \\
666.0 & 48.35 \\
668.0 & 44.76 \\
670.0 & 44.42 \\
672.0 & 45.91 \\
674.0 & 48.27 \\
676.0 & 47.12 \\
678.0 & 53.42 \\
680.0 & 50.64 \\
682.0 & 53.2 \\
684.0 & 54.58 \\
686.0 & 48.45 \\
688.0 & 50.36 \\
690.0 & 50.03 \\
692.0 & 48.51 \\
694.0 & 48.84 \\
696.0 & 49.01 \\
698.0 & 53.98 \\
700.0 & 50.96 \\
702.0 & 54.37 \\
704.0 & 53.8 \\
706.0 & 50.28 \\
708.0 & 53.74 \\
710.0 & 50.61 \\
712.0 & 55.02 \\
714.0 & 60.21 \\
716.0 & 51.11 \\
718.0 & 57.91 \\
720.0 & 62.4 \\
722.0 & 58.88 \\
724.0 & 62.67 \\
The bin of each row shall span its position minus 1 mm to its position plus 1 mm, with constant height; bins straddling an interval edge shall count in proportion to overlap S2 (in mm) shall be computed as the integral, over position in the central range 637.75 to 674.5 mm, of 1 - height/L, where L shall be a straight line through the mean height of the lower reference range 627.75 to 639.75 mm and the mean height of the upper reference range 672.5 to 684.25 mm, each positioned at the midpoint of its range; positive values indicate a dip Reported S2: 4.59 mm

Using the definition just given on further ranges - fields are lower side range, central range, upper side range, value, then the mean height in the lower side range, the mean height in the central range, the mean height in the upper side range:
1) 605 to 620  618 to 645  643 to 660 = -3.8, 36.7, 43.2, 39.1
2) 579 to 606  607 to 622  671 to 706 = 3.7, 49.9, 37.8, 50.7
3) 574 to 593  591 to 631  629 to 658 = 2.2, 52.3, 43.9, 39.8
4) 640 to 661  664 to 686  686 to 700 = -1.7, 38.7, 48.8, 50.1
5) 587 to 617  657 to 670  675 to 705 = 1.1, 43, 44.7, 51.2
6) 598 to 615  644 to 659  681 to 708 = 1.9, 38.1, 39.3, 51.4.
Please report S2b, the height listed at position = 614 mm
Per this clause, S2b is 40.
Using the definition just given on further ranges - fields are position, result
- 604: 48.85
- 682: 53.2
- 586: 50.97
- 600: 48.19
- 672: 45.91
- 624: 47.71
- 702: 54.37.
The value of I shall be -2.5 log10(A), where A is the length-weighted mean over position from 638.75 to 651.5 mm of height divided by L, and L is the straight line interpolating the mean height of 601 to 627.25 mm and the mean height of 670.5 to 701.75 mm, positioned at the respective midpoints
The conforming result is 0.25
